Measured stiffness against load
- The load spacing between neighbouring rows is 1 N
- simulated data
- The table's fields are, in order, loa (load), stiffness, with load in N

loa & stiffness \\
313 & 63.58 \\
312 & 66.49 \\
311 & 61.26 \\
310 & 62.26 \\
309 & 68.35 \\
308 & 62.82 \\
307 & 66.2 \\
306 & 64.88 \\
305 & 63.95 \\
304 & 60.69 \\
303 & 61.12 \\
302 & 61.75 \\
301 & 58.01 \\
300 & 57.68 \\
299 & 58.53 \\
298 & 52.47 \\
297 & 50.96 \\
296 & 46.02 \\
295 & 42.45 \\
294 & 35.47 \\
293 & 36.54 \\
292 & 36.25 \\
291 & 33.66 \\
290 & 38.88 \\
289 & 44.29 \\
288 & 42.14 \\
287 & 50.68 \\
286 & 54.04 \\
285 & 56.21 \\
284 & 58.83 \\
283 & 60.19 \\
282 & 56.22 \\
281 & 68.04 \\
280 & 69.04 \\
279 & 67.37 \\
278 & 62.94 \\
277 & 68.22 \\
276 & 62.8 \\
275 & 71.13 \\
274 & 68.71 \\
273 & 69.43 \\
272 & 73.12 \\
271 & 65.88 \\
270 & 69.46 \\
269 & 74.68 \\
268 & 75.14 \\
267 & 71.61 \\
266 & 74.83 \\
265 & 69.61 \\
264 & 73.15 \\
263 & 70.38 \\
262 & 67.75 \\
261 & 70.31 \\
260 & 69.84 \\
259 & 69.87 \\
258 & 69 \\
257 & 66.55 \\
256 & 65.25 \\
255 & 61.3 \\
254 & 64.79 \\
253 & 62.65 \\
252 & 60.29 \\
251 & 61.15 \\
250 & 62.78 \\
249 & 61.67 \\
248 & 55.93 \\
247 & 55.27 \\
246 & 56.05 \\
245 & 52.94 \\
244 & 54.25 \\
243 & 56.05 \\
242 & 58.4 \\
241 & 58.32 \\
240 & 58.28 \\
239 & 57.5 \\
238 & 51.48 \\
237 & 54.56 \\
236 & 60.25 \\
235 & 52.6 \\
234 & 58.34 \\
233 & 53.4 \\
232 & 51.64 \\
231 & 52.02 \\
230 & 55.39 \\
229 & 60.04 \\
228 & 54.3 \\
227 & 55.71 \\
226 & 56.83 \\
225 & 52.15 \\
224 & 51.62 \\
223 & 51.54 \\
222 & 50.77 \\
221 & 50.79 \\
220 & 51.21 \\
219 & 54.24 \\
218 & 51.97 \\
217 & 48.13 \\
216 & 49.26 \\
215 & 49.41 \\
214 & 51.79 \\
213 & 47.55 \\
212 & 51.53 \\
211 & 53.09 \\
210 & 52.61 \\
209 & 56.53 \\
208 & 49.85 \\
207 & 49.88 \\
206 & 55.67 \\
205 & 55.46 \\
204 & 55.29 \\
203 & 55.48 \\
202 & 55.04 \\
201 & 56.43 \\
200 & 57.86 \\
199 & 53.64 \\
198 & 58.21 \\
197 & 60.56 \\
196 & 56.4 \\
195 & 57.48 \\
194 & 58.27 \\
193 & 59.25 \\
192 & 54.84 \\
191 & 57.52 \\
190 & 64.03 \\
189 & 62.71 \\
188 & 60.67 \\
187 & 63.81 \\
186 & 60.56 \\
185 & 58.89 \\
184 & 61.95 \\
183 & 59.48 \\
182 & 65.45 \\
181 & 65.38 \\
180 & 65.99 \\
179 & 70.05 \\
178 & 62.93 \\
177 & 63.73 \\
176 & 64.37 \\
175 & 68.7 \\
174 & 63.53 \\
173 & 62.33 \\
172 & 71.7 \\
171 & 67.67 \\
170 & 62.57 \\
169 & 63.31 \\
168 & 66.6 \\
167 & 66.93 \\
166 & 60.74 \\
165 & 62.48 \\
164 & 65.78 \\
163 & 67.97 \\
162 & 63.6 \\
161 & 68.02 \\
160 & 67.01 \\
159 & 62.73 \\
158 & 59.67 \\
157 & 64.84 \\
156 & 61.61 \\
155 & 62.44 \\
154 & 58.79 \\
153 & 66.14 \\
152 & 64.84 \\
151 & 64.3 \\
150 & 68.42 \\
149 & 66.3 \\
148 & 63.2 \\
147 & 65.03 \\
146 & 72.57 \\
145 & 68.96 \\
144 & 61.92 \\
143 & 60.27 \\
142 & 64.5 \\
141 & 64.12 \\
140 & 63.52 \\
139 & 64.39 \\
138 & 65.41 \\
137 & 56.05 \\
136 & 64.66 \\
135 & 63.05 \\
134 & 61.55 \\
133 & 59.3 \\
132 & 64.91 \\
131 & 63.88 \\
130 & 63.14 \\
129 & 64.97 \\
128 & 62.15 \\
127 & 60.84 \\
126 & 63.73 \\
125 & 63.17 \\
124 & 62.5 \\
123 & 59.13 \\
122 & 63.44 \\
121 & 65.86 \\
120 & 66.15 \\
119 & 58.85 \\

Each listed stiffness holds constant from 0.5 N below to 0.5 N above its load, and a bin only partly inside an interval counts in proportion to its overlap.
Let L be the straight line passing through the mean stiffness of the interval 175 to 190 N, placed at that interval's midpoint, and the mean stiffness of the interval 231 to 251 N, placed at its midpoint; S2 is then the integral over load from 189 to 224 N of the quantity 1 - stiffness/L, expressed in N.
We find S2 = 3.66 N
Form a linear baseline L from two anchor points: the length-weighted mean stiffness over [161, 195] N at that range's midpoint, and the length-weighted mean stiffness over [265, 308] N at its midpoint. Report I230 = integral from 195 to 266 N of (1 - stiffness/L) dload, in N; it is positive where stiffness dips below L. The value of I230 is 4.4 N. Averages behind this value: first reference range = 63.4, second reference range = 58.8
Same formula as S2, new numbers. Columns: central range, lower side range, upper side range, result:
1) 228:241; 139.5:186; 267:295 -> 1.1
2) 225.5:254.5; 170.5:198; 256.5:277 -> 4.6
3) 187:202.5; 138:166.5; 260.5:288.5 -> 1.6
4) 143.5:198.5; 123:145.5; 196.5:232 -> -4.6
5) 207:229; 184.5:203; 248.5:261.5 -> 3.3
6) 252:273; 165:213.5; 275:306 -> -5.0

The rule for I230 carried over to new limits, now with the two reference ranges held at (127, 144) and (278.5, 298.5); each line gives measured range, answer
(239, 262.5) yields -3.8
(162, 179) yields -1.5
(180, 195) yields -0.6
